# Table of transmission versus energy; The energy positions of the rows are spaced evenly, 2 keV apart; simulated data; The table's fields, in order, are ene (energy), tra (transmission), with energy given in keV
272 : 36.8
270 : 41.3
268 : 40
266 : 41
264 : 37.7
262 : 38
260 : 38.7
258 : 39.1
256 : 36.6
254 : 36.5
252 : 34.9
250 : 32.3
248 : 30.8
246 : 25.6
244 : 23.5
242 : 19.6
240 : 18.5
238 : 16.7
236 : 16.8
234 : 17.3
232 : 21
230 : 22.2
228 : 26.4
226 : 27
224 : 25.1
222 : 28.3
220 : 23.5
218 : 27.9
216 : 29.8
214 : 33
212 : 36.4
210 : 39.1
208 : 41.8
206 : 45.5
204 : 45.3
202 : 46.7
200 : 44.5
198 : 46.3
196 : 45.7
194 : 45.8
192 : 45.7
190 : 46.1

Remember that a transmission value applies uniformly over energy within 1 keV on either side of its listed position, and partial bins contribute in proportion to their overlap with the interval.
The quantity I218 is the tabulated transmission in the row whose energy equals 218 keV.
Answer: 27.9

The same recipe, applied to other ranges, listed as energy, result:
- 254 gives 36.5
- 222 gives 28.3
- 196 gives 45.7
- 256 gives 36.6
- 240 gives 18.5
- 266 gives 41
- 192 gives 45.7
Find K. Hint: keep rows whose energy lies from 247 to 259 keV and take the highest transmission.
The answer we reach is 39.1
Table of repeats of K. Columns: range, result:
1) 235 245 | 23.5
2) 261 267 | 41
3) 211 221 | 36.4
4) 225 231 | 27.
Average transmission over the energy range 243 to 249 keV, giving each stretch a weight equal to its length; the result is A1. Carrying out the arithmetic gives 26.6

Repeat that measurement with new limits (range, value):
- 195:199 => 46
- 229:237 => 19.3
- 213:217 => 31.4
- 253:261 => 37.7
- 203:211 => 42.9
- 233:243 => 17.8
